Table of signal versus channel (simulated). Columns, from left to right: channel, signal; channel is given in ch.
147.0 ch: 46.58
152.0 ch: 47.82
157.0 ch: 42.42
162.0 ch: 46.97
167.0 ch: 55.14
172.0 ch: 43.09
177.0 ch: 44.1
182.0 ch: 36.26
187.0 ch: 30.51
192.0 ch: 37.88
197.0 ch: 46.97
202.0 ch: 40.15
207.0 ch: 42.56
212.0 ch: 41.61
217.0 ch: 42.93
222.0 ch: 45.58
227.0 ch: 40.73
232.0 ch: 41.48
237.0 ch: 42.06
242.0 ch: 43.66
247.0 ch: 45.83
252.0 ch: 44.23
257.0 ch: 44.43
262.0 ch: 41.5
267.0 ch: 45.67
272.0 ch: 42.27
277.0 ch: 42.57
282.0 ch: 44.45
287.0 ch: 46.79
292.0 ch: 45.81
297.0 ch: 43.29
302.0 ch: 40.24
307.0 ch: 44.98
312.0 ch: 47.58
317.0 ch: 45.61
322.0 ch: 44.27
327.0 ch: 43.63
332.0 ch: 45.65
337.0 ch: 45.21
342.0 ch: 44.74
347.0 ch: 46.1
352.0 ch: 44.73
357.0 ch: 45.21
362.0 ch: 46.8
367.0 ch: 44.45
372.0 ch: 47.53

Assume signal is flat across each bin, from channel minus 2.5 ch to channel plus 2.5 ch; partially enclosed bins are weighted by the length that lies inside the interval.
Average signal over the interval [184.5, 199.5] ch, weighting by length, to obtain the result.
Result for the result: 38.5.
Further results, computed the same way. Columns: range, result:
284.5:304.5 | 44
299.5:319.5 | 44.6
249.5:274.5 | 43.6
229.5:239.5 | 41.8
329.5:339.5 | 45.4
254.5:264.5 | 43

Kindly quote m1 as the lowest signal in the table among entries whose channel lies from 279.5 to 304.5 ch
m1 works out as 40.24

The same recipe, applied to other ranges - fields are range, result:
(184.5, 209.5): 30.51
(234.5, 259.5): 42.06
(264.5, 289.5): 42.27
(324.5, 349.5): 43.63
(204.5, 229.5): 40.73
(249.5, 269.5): 41.5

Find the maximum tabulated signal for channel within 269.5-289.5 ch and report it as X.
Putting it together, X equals 46.79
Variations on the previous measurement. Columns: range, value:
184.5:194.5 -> 37.88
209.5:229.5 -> 45.58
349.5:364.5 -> 46.8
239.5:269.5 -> 45.83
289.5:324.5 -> 47.58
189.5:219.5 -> 46.97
